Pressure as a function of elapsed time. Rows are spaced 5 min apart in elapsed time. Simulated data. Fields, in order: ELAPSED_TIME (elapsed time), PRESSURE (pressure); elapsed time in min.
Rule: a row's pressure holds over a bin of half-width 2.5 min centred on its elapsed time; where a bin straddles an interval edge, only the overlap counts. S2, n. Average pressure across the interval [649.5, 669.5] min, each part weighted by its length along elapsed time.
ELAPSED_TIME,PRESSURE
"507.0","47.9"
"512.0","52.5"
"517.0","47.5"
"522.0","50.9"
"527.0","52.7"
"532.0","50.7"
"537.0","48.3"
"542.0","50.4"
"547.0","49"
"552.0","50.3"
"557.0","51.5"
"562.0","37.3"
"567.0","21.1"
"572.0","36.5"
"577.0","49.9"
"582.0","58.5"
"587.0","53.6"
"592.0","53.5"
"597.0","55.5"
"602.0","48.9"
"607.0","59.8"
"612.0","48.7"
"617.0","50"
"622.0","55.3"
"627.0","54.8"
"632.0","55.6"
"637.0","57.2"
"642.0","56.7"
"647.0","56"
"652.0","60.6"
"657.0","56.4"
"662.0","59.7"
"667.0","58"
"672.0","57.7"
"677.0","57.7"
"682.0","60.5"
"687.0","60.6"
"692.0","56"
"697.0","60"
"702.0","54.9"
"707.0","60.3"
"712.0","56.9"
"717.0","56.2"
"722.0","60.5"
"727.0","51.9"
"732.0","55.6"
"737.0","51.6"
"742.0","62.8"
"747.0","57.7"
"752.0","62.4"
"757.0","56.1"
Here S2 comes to 58.7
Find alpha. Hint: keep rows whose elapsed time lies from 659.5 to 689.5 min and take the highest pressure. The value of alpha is 60.6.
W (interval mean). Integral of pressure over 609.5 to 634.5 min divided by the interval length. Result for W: 52.9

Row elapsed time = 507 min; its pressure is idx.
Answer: 47.9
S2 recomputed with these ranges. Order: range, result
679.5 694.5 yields 59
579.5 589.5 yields 56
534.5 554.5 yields 49.5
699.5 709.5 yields 57.6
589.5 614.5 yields 53.3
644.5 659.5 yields 57.7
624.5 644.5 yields 56.1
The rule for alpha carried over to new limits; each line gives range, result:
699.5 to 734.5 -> 60.5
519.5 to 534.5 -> 52.7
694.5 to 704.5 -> 60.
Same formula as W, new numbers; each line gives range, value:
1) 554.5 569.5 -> 36.6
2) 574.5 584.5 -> 54.2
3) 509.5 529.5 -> 50.9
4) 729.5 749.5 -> 56.9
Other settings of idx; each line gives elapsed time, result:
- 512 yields 52.5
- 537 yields 48.3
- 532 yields 50.7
